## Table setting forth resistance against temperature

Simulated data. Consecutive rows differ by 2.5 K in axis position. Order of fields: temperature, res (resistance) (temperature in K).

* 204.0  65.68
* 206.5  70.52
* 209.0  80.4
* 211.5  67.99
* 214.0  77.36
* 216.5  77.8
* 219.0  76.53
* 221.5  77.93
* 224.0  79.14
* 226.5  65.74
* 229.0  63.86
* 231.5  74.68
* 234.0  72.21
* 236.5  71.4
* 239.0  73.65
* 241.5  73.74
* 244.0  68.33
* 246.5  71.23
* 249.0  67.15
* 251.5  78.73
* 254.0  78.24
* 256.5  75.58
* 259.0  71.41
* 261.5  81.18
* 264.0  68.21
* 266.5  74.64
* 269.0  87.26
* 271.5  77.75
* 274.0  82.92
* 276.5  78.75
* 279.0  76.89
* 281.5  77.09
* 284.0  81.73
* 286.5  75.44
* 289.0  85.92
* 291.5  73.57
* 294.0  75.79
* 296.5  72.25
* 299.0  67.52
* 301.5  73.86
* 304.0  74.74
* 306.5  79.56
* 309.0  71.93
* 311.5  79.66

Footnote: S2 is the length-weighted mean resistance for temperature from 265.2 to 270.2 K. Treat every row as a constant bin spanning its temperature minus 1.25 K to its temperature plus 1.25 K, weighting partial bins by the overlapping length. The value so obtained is 80.8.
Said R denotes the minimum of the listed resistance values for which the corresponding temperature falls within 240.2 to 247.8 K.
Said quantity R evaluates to 68.33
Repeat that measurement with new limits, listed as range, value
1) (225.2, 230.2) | 63.86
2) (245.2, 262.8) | 67.15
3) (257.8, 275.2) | 68.21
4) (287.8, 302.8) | 67.52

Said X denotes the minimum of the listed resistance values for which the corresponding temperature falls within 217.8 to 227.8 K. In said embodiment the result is 65.74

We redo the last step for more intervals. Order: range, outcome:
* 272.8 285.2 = 76.89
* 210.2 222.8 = 67.99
